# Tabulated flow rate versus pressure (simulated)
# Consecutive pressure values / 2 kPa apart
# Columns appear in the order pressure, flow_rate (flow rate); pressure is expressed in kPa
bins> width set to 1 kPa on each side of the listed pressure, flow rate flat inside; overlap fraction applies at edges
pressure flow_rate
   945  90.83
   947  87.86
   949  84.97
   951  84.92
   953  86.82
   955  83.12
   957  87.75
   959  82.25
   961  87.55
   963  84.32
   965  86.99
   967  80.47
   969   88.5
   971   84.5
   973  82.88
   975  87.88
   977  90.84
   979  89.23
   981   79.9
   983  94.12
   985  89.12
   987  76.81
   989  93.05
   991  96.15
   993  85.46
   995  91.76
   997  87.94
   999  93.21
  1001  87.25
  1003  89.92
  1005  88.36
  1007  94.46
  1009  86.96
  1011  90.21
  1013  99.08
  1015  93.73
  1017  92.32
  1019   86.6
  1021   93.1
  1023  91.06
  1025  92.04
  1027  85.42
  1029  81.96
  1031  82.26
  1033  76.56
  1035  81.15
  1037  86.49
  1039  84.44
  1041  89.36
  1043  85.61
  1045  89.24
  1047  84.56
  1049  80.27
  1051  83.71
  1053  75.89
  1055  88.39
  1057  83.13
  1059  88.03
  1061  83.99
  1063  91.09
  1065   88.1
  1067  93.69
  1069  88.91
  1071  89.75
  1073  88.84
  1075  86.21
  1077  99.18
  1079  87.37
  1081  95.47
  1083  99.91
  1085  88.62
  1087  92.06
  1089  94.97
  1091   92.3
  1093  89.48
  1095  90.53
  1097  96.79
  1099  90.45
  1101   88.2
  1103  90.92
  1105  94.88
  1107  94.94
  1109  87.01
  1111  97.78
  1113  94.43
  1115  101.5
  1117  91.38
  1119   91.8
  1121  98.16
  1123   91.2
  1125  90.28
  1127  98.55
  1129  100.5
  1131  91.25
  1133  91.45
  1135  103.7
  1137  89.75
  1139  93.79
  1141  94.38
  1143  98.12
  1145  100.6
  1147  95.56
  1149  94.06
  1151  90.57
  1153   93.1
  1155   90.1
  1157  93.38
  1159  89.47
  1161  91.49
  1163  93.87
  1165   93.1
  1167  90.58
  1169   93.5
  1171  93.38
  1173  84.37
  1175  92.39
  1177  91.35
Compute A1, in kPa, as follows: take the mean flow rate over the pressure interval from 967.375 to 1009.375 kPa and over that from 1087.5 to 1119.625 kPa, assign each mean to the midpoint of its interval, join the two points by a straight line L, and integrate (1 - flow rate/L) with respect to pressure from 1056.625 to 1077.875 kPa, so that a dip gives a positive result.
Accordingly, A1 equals 0.5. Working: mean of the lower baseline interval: 88.4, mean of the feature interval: 89.3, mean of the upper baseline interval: 93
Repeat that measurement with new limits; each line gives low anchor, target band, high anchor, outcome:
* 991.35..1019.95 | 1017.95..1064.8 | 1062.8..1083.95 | 2.9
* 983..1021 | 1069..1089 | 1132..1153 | 0.2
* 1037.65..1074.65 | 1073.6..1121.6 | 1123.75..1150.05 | -1.0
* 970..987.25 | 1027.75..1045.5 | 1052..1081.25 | 0.8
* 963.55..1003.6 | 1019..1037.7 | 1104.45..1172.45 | 0.8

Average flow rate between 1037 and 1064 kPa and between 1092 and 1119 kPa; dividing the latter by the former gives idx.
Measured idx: 1.1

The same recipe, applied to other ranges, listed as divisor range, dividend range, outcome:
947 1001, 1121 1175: 1.08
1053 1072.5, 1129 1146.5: 1.09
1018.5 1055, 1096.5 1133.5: 1.10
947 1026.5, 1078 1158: 1.06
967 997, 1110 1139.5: 1.08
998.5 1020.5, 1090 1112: 1.01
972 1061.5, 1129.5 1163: 1.07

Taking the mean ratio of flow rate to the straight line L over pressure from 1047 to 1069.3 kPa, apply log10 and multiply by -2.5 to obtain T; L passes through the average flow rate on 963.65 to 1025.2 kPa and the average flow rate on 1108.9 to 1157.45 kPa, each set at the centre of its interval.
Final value 0.072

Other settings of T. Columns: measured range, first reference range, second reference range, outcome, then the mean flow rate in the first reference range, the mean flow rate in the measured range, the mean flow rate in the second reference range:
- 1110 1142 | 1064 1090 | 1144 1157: -0.02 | 91.8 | 95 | 94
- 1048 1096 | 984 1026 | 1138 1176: 0.03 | 90.4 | 89.2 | 92.9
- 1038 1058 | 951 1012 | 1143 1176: 0.06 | 87.5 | 84.5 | 92.6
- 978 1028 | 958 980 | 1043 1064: -0.05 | 85.9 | 89.9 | 84.9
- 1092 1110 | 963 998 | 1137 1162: 0.00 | 87.3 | 91.5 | 93.6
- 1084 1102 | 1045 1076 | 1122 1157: -0.02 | 86.4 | 91.5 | 94.5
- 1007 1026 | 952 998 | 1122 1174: -0.04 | 86.8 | 91.8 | 93.5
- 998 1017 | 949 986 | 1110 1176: -0.04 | 86.1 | 91.5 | 93.9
